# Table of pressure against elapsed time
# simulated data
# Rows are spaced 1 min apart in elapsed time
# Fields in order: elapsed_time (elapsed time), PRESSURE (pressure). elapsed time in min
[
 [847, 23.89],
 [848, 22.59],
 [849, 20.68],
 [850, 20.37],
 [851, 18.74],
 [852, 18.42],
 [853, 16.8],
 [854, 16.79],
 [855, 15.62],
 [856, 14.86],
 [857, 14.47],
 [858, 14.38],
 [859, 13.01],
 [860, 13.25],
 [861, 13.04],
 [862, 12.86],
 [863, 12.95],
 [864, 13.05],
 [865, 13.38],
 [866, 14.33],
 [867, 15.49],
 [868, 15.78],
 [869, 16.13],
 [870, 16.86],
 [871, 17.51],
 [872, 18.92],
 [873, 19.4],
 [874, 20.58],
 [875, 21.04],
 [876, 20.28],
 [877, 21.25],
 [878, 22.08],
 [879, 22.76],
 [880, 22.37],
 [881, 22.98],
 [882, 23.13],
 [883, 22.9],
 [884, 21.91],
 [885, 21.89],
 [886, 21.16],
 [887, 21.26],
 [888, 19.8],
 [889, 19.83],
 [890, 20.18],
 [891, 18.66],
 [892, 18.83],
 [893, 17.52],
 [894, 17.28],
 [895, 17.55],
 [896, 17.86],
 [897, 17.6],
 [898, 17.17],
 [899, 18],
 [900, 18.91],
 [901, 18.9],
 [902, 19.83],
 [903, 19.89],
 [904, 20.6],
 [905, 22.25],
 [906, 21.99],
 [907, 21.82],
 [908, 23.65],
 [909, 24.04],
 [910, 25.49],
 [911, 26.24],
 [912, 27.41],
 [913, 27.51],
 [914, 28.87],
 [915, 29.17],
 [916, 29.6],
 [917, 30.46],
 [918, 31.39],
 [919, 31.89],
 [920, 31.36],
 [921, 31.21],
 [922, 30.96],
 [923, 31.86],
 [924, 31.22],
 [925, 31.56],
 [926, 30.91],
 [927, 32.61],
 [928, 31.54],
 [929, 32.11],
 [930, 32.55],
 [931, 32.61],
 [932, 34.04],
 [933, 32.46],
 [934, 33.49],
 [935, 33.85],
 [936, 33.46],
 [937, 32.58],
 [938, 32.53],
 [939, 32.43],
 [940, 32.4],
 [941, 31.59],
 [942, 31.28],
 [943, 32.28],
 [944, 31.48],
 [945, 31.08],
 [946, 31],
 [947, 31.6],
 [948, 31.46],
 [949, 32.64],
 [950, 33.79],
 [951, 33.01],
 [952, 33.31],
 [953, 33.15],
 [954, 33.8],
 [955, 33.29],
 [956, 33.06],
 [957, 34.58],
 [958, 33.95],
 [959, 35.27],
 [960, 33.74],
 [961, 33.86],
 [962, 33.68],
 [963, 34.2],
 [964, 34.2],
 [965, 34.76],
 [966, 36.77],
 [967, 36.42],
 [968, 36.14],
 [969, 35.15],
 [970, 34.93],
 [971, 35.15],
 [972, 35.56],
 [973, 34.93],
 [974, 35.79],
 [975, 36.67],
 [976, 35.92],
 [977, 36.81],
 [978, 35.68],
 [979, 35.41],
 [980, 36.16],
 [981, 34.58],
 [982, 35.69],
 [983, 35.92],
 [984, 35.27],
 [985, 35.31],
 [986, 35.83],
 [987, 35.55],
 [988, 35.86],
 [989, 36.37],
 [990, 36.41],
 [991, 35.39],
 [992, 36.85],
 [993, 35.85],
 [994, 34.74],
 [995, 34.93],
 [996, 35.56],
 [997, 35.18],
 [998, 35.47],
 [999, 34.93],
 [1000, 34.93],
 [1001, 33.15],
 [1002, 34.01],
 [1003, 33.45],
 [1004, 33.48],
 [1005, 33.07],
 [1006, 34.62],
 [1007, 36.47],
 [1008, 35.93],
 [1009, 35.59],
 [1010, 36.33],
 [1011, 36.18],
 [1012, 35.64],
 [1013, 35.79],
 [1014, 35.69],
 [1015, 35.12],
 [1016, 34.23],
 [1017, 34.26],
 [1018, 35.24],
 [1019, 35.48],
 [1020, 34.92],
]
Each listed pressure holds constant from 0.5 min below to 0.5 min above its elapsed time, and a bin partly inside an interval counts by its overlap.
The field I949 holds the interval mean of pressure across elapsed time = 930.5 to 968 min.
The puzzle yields 33.3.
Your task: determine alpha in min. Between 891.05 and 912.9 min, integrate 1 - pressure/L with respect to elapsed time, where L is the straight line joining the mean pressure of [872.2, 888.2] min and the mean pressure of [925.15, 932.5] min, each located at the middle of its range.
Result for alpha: 4.77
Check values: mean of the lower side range 21.5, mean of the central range 20.7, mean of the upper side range 32.3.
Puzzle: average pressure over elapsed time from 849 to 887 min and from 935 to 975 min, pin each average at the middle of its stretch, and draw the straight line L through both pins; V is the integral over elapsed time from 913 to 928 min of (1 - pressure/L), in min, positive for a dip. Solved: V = -1.9 min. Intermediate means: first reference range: 17.9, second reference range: 33.6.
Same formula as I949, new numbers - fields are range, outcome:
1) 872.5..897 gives 20.5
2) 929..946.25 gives 32.4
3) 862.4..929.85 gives 22.6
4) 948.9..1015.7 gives 35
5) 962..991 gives 35.6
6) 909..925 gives 29.5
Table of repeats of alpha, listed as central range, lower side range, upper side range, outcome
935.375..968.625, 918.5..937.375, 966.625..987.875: 0.59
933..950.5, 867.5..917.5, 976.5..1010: -2.59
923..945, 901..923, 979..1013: -2.73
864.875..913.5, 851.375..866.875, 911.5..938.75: 3.65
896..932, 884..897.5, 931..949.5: -1.37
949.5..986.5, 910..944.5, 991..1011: -1.73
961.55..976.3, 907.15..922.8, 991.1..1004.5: -1.23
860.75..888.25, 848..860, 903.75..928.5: 2.62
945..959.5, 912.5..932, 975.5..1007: -0.07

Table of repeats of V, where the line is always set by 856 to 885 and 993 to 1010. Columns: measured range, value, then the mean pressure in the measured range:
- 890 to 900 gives 1.4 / 18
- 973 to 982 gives -1.2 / 35.8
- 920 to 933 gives -3.6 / 31.9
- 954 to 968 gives -2.3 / 34.5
